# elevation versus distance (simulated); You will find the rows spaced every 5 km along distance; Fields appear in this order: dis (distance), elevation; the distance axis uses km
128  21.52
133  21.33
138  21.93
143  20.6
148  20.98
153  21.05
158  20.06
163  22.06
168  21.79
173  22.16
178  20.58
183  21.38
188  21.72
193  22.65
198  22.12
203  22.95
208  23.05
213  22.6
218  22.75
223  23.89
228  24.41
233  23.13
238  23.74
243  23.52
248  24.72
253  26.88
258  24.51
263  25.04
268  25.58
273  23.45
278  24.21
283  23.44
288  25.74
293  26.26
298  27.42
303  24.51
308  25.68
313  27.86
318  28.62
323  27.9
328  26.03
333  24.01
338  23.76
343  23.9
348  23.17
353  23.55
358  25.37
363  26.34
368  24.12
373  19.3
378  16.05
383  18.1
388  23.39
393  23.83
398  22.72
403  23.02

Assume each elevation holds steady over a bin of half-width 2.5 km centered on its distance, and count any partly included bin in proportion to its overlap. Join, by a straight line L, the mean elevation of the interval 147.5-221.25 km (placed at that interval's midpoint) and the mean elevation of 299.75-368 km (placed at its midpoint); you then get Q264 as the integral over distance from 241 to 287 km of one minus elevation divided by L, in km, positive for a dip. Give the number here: -1.70 km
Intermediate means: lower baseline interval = 21.9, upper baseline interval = 25.4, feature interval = 24.6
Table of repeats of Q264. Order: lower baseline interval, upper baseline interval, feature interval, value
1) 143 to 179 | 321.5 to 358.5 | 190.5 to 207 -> -0.5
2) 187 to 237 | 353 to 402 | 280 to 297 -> -2.0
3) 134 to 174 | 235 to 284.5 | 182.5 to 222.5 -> 0.4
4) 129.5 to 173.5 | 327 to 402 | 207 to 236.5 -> -2.1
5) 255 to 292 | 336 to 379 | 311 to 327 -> -2.8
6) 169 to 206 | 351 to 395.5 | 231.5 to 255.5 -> -2.6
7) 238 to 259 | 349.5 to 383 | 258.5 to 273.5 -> -0.3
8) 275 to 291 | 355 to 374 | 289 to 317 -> -2.3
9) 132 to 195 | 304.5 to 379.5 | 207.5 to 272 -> -4.1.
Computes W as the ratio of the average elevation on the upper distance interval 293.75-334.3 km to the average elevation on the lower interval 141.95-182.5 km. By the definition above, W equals 1.3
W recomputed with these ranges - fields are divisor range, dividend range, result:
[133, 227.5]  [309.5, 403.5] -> 1.08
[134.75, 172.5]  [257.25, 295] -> 1.17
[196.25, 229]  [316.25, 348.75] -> 1.10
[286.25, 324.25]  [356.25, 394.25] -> 0.82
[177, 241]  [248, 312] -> 1.11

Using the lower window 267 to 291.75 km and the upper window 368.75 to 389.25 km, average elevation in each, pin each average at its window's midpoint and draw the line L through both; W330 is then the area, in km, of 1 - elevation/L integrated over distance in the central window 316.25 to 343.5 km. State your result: -4.76 km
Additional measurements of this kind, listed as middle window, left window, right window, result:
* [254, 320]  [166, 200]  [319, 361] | -4.8 km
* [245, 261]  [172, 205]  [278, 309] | -0.8 km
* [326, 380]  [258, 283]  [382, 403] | -0.4 km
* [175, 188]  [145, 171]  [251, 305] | 0.5 km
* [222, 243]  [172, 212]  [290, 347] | -0.4 km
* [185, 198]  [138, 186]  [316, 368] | -0.2 km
